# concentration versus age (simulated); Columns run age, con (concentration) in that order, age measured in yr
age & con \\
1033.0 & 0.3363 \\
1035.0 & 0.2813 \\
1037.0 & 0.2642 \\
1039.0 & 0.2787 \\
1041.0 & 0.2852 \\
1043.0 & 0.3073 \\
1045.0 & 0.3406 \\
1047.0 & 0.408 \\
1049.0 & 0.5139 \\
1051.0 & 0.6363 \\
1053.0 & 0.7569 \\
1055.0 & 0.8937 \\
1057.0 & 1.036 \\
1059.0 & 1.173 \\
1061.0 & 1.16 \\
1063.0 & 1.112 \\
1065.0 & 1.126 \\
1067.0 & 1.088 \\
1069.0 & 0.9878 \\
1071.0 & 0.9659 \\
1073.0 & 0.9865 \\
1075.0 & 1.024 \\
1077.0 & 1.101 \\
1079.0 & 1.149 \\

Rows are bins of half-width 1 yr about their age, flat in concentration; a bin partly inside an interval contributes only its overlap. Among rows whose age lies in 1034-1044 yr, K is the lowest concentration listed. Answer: 0.2642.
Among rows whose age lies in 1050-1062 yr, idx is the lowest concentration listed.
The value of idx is 0.6363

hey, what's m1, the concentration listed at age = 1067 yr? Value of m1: 1.088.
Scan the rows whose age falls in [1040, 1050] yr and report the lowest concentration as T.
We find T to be 0.2852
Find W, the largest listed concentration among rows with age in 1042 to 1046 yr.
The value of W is 0.3406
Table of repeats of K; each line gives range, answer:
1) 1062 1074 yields 0.9659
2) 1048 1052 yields 0.5139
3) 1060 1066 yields 1.112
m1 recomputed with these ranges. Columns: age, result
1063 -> 1.112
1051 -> 0.6363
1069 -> 0.9878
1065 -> 1.126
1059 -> 1.173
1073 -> 0.9865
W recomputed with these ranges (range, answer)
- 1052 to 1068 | 1.173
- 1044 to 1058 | 1.036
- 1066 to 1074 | 1.088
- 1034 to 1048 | 0.408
